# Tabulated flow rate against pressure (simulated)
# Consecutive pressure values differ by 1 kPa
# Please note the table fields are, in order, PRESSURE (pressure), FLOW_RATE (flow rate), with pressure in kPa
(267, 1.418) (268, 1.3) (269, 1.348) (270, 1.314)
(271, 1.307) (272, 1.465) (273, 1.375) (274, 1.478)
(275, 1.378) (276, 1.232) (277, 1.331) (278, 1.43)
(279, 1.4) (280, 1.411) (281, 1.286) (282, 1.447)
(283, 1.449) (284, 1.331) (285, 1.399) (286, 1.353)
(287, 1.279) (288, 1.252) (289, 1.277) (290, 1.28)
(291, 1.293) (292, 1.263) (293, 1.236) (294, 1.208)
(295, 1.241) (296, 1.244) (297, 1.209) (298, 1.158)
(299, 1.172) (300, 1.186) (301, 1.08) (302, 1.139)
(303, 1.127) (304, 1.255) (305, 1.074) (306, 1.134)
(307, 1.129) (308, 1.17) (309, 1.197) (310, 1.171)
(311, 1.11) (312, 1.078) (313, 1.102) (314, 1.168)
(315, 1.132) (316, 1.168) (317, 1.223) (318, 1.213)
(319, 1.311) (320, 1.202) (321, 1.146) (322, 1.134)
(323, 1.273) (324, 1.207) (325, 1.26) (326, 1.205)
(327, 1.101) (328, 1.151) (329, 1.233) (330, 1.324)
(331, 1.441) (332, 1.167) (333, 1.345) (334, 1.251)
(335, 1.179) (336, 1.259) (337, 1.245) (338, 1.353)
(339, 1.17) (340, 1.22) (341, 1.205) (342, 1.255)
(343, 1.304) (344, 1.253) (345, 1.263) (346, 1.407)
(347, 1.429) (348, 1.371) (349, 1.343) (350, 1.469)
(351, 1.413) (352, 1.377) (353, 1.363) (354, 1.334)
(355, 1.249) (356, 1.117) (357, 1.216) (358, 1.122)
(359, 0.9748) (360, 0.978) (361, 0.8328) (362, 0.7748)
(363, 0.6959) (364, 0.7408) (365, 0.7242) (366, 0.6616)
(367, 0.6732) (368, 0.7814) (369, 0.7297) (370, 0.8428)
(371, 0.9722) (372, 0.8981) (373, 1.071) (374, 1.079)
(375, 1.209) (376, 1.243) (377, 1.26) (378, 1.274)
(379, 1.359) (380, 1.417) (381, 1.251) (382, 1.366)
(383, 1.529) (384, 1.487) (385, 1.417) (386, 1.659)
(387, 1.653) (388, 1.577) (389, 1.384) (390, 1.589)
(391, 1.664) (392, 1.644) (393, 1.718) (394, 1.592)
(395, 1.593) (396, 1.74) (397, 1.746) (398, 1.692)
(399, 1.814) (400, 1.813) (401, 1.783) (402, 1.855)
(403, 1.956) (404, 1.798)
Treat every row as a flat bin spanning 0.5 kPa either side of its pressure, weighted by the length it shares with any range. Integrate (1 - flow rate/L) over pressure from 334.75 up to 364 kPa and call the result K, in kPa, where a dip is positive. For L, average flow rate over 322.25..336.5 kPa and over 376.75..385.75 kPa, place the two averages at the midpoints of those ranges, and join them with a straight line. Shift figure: 2.0 kPa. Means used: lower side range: 1.24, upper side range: 1.38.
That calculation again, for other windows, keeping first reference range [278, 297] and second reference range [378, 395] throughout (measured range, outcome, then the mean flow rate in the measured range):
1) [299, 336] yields 5.0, 1.19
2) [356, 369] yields 5.4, 0.854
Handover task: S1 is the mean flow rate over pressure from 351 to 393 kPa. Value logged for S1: 1.18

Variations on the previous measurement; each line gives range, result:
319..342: 1.23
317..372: 1.15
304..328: 1.17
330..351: 1.3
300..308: 1.14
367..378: 1.01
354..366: 0.952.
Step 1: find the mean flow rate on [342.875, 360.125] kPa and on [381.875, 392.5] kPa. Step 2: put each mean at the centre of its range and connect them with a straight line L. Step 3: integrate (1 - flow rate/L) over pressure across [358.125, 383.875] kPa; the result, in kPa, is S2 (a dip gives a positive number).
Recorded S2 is 7.44 kPa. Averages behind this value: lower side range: 1.28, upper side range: 1.55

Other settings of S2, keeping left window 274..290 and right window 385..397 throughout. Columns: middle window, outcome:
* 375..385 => 1.5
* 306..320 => 2.6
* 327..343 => 2.5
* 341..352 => 1.2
